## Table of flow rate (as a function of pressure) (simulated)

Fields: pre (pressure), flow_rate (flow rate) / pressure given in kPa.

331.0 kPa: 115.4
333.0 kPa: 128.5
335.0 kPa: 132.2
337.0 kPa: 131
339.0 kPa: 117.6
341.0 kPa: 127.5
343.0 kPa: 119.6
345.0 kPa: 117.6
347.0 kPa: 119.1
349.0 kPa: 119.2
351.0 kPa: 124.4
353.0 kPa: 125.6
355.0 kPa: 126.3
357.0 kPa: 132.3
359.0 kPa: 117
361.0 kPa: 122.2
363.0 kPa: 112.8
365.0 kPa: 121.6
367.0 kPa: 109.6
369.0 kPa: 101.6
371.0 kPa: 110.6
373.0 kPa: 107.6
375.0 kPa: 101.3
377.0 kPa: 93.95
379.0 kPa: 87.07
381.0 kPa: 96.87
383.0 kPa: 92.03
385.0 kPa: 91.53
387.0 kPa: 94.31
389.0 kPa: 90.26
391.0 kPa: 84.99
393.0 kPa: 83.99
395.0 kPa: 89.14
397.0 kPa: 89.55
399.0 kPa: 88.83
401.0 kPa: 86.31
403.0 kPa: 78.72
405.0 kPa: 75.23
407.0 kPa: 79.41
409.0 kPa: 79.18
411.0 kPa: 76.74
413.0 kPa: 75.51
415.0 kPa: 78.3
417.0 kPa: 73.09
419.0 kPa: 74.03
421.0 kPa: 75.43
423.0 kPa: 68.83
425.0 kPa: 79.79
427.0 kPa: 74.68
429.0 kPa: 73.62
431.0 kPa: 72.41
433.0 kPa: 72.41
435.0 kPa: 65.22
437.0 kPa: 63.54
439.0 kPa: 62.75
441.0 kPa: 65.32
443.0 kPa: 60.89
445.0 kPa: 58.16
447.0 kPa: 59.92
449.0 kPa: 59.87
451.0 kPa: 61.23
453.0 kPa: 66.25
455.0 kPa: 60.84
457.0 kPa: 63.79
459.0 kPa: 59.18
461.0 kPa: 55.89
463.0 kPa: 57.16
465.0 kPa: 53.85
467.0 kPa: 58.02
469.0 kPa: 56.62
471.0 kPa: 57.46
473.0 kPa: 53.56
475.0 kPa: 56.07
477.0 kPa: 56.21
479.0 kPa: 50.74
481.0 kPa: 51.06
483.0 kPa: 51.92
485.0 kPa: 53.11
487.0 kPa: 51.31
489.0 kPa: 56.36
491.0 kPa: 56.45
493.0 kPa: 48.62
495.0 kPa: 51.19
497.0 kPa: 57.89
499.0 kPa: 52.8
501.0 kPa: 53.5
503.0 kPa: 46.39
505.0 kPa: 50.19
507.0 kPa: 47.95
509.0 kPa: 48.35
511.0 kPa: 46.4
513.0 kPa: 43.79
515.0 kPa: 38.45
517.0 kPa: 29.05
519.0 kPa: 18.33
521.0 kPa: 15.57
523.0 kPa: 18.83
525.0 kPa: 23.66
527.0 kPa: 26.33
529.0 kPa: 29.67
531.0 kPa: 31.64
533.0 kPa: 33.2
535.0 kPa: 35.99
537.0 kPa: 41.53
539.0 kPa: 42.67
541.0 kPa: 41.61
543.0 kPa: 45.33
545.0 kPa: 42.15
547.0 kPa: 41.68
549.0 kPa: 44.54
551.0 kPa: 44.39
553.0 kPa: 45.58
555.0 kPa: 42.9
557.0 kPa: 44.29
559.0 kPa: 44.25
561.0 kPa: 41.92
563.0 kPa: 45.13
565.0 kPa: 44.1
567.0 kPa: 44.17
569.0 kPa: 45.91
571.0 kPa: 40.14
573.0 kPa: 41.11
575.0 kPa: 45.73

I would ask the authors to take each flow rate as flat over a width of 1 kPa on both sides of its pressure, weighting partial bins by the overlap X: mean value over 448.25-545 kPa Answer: 47.1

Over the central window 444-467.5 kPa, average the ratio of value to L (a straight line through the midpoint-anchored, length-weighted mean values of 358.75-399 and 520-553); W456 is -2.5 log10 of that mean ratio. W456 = 0.14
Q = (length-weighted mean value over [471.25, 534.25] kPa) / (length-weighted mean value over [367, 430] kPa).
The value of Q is 0.5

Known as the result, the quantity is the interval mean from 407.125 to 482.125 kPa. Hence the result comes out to 64.7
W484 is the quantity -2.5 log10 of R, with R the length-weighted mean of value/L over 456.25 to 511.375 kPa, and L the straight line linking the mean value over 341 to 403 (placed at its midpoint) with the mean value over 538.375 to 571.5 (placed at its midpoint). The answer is 0.25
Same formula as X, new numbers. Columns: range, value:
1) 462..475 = 56.1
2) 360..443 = 85.6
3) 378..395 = 90.1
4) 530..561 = 41.5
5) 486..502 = 53.5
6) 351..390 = 108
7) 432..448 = 63.5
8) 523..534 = 28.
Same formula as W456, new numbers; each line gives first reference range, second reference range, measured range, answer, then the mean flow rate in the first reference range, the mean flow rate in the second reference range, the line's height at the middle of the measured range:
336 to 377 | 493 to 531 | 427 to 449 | 0.17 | 118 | 38.9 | 76.4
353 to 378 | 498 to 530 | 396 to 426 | 0.15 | 114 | 36.8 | 90.1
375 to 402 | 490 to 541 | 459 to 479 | 0.04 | 90.3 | 39.6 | 58.2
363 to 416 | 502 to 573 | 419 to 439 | 0.09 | 91.3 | 39.1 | 77.4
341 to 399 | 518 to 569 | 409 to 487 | 0.19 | 107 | 37.3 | 75.4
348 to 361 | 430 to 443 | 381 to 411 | 0.11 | 124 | 66.5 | 94.9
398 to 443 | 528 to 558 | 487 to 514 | 0.03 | 74.2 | 40.5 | 52.2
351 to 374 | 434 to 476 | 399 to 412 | 0.14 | 117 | 59.8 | 90.6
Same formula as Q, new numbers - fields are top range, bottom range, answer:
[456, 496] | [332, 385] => 0.48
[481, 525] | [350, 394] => 0.42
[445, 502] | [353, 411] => 0.57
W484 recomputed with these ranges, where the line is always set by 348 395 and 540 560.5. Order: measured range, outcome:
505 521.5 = 0.46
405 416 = 0.19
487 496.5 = 0.20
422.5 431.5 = 0.17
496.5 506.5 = 0.17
